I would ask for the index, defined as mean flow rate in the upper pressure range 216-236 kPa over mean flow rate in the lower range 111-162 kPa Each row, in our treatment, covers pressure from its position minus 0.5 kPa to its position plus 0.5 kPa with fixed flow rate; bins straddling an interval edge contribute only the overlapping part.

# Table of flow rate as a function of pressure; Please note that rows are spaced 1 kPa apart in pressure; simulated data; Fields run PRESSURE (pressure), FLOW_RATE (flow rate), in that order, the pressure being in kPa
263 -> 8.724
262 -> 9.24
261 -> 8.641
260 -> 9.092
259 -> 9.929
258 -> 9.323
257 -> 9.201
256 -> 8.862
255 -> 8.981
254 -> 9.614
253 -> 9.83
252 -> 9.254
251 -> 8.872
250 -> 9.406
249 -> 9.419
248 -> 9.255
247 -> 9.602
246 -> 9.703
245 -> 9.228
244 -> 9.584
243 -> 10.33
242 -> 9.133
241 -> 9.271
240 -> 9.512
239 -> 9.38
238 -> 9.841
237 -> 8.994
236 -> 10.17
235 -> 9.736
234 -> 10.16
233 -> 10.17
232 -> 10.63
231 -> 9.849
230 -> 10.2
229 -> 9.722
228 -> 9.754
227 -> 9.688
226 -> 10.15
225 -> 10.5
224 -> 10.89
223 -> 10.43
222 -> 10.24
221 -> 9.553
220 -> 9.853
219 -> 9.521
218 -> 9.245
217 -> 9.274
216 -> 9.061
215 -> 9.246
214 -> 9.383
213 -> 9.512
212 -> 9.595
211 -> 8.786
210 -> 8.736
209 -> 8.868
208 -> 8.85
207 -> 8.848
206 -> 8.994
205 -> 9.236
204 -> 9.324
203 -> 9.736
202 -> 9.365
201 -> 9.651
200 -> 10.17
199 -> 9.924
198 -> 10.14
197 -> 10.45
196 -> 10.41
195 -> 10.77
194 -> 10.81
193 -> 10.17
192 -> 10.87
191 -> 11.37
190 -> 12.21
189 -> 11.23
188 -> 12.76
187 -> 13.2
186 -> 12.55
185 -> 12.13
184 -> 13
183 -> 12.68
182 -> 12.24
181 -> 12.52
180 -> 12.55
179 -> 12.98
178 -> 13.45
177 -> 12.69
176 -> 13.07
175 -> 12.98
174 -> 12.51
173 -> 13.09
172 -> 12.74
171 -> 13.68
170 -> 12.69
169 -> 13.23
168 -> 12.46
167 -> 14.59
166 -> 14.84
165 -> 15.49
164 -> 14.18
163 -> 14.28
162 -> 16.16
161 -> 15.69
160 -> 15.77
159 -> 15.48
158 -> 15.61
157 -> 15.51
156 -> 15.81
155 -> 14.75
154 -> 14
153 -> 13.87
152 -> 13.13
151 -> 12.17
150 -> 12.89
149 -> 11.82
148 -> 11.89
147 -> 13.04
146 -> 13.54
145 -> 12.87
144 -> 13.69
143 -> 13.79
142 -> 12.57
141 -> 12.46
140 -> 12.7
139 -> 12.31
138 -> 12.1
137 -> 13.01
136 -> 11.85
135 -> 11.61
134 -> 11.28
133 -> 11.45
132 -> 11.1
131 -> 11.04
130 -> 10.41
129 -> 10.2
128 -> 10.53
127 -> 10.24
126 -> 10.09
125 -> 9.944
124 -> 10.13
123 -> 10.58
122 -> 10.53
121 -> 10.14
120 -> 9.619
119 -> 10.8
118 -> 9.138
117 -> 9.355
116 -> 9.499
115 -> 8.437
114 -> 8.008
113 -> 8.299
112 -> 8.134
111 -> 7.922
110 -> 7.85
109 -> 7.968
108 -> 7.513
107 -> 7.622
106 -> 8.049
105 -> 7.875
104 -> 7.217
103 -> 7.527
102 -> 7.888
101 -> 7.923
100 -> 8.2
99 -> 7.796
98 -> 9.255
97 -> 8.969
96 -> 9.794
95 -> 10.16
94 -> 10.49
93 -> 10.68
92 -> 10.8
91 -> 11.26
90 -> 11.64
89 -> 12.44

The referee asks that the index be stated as 0.84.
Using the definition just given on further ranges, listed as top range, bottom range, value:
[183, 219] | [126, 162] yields 0.80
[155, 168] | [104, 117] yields 1.87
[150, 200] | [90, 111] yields 1.48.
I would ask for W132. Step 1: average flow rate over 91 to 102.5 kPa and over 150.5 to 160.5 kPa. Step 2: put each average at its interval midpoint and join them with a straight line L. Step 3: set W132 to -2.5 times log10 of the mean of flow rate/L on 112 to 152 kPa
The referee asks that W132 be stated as 0.13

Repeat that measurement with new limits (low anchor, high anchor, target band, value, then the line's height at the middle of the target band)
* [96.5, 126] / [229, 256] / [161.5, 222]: -0.22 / 9.26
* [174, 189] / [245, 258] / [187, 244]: 0.11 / 11.1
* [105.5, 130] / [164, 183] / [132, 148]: -0.16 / 10.8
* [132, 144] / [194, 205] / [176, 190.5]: -0.19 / 10.6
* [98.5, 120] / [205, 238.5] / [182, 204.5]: -0.19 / 9.3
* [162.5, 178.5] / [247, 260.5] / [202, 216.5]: 0.25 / 11.6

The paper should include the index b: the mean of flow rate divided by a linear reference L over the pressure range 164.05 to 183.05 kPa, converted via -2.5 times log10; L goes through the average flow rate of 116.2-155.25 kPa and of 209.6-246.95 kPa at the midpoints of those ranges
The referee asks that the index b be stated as -0.21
